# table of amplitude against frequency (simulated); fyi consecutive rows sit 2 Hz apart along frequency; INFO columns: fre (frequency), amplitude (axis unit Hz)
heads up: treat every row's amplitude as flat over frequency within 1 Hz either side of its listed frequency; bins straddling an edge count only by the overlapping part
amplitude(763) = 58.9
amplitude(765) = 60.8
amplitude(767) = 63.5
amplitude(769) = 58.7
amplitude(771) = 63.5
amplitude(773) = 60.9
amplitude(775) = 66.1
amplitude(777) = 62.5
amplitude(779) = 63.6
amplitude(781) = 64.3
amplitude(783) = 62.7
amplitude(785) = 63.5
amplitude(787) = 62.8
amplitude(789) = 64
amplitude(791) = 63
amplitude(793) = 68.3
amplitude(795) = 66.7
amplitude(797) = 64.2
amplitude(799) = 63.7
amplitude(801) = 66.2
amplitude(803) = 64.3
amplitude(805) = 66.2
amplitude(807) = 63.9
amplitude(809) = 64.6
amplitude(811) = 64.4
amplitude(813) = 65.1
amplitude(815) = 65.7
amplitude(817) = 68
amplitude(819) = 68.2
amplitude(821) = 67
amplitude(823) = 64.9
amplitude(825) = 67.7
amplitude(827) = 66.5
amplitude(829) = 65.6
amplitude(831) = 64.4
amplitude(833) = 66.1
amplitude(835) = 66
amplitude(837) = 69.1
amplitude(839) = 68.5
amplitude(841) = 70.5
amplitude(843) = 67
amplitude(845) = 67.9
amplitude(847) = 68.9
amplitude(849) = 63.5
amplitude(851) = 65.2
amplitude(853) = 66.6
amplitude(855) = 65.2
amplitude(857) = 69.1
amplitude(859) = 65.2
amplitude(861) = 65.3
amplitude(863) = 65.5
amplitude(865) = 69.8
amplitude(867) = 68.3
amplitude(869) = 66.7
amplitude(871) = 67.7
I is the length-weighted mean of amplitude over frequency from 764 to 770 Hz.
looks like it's 61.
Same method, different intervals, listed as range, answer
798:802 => 65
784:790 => 63.4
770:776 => 63.5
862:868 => 67.9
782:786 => 63.1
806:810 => 64.2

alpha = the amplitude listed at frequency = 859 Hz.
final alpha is 65.2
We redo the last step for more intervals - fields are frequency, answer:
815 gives 65.7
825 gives 67.7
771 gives 63.5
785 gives 63.5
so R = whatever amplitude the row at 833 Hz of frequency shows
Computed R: 66.1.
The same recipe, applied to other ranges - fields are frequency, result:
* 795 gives 66.7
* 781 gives 64.3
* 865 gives 69.8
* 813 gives 65.1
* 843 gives 67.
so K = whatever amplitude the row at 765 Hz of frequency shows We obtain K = 60.8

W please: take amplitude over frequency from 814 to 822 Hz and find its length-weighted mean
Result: 67.2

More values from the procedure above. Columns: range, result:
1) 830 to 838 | 66.4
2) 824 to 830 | 66.6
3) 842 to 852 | 66.5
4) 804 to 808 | 65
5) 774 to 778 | 64.3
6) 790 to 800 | 65.2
